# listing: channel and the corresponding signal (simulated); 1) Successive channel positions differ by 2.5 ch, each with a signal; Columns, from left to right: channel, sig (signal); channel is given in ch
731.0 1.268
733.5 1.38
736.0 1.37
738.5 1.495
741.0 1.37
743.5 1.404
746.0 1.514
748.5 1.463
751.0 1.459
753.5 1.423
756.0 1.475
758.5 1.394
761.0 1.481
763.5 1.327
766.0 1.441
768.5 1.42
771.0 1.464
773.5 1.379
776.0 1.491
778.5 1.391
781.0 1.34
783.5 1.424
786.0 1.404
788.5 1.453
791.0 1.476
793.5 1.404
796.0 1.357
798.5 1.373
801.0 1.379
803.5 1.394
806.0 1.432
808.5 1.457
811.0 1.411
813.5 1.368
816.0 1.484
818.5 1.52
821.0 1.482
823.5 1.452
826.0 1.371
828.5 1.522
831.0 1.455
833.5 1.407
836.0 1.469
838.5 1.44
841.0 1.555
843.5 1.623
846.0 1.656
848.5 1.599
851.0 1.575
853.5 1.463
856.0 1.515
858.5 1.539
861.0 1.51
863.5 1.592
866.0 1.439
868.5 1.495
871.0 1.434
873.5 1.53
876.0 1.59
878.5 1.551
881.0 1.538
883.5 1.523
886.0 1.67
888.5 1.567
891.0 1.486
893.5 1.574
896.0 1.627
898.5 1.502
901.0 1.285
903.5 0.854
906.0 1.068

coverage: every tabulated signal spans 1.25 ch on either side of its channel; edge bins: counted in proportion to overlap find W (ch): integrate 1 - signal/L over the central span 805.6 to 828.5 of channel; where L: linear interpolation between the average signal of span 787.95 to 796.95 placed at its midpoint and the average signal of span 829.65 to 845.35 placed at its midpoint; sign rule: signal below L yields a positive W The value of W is 0.27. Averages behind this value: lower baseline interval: 1.42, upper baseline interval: 1.5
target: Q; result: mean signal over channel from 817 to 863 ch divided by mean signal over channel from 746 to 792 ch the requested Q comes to 1.06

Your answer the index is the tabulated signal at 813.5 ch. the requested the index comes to 1.368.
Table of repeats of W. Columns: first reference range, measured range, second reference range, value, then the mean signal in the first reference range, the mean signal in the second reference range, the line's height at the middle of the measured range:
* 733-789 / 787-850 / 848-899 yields 0.92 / 1.42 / 1.54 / 1.48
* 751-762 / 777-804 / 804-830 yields 0.86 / 1.44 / 1.45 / 1.45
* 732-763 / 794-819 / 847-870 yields 1.14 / 1.43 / 1.53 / 1.48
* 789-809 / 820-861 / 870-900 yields -0.88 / 1.41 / 1.55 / 1.48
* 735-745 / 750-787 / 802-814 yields -0.18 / 1.41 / 1.41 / 1.41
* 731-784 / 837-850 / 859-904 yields -0.86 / 1.42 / 1.5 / 1.47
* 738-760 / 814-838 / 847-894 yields 0.69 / 1.44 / 1.54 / 1.5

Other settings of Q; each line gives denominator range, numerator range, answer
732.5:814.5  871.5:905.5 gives 1.04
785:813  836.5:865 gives 1.10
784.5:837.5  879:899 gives 1.09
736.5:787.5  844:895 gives 1.08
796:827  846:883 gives 1.07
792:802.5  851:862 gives 1.10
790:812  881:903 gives 1.07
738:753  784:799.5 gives 0.98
